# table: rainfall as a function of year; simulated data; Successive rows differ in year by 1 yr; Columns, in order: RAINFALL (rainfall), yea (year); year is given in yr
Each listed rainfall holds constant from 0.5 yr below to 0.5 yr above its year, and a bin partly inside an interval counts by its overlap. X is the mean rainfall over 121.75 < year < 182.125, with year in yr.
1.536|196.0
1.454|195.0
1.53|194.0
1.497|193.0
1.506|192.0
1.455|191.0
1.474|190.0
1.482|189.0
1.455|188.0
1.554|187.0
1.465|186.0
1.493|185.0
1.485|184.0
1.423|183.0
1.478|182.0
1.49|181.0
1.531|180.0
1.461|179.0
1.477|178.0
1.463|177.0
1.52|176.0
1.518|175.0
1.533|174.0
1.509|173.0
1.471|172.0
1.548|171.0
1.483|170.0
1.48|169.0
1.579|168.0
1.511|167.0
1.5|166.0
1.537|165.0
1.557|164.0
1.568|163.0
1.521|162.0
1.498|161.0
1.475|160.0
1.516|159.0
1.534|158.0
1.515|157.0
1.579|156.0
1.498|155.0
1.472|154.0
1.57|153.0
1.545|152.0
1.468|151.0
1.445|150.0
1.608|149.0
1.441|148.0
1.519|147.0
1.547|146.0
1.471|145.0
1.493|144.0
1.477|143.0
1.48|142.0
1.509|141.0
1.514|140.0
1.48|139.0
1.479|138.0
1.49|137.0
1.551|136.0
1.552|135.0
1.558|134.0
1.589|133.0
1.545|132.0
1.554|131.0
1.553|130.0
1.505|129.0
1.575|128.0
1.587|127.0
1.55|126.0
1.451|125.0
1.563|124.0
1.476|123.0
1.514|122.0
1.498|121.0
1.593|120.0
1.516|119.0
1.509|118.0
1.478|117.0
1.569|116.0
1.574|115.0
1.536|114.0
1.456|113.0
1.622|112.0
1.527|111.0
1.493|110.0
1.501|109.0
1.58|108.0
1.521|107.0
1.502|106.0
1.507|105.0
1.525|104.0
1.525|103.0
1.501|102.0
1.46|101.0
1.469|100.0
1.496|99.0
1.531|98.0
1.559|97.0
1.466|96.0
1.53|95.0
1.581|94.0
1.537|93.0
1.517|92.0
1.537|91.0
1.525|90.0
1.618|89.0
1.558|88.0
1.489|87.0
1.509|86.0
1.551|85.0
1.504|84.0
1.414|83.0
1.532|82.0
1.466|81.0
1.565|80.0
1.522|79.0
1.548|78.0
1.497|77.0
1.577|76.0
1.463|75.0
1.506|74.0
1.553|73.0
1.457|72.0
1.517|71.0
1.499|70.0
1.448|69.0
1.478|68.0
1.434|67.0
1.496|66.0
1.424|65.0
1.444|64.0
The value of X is 1.52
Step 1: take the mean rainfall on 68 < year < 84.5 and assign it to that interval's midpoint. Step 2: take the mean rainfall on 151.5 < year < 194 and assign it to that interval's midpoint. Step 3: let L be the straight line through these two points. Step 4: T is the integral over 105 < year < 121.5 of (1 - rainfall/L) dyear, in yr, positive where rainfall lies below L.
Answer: -0.3 yr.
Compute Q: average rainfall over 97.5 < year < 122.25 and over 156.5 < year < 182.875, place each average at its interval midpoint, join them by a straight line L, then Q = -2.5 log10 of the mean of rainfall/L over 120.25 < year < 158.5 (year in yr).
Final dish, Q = 0.00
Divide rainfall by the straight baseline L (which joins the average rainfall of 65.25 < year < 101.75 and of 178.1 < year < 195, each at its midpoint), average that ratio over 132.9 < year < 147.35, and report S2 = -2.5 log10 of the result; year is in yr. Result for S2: -0.01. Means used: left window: 1.51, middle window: 1.51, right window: 1.49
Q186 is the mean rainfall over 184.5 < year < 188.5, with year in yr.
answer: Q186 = 1.49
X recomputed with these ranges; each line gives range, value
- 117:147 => 1.52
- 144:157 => 1.51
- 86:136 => 1.53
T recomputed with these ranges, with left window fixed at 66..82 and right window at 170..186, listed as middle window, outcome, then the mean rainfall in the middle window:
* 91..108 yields -0.2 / 1.52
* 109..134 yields -0.6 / 1.53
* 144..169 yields -0.4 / 1.52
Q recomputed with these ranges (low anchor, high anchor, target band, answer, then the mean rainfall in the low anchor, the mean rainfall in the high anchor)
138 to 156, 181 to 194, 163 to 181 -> -0.015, 1.5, 1.48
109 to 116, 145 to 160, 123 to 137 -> -0.013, 1.53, 1.52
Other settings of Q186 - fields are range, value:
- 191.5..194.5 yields 1.51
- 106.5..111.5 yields 1.52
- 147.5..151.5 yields 1.49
